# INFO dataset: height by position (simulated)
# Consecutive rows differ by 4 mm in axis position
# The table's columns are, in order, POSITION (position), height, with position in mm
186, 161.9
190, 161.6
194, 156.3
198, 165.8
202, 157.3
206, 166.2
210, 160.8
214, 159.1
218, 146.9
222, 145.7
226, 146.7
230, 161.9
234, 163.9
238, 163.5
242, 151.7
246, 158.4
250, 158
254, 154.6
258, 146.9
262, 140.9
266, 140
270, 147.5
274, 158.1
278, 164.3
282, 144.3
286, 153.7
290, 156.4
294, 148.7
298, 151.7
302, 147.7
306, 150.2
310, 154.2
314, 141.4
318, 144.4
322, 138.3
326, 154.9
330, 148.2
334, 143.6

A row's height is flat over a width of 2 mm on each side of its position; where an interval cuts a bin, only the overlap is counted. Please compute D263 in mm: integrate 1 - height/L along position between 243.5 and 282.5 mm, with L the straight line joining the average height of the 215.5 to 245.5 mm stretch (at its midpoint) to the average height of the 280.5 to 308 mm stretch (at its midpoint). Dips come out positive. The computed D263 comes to 0.2 mm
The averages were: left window 155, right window 150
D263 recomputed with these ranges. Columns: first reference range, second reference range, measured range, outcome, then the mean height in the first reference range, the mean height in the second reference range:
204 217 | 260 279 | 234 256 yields -0.52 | 161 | 149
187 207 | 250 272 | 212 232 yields 0.47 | 161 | 147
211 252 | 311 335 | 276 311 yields -0.81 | 156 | 146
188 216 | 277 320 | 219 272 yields 1.37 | 161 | 150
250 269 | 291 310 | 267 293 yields -0.80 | 147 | 150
